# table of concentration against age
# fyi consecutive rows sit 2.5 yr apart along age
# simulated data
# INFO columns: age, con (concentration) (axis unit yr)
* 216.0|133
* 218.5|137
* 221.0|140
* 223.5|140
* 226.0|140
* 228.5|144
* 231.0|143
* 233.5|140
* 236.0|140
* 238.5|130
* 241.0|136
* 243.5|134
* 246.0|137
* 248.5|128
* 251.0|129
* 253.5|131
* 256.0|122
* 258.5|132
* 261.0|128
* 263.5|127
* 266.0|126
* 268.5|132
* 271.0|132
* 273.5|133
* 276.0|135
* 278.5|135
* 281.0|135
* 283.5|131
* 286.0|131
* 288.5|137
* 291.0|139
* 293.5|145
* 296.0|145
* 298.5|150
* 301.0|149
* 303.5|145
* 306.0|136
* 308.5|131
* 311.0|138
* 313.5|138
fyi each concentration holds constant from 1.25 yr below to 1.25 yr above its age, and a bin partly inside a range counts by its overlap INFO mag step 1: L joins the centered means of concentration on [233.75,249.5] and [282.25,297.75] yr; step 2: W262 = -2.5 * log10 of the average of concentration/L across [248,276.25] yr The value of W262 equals 0.056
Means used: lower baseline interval 135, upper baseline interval 138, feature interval 129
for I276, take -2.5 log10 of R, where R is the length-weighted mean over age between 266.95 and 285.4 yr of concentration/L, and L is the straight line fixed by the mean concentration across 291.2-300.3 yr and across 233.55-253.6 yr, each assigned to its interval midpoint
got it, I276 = 0.07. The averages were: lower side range 134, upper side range 146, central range 133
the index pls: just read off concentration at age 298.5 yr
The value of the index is 150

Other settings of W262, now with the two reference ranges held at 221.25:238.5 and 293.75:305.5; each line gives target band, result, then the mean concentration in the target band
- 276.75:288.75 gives 0.088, 134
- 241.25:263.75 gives 0.096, 130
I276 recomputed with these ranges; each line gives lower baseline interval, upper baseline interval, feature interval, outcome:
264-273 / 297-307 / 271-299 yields 0.00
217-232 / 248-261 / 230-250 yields -0.01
